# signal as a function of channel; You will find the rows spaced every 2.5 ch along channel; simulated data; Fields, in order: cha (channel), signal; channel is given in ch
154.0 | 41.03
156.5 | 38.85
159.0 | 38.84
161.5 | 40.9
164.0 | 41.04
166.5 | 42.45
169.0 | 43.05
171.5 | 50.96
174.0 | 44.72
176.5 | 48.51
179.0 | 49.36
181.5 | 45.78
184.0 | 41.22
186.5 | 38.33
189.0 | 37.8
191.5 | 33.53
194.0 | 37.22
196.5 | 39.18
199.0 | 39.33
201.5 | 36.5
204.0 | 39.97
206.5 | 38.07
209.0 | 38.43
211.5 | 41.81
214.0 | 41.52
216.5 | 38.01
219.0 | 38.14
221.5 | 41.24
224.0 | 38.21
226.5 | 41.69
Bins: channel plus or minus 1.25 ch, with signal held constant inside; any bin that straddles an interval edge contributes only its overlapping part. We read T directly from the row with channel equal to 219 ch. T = 38.14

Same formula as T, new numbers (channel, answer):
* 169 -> 43.05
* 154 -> 41.03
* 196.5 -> 39.18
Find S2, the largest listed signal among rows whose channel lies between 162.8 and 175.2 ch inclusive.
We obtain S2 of 50.96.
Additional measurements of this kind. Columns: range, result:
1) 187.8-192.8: 37.8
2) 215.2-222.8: 41.24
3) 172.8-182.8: 49.36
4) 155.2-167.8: 42.45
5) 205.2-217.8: 41.81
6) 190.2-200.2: 39.33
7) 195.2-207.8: 39.97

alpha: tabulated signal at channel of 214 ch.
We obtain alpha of 41.52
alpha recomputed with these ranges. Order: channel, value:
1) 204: 39.97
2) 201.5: 36.5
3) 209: 38.43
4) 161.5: 40.9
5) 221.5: 41.24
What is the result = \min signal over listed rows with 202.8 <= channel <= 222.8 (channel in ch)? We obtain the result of 38.01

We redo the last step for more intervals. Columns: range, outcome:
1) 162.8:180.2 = 41.04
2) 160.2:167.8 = 40.9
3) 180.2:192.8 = 33.53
